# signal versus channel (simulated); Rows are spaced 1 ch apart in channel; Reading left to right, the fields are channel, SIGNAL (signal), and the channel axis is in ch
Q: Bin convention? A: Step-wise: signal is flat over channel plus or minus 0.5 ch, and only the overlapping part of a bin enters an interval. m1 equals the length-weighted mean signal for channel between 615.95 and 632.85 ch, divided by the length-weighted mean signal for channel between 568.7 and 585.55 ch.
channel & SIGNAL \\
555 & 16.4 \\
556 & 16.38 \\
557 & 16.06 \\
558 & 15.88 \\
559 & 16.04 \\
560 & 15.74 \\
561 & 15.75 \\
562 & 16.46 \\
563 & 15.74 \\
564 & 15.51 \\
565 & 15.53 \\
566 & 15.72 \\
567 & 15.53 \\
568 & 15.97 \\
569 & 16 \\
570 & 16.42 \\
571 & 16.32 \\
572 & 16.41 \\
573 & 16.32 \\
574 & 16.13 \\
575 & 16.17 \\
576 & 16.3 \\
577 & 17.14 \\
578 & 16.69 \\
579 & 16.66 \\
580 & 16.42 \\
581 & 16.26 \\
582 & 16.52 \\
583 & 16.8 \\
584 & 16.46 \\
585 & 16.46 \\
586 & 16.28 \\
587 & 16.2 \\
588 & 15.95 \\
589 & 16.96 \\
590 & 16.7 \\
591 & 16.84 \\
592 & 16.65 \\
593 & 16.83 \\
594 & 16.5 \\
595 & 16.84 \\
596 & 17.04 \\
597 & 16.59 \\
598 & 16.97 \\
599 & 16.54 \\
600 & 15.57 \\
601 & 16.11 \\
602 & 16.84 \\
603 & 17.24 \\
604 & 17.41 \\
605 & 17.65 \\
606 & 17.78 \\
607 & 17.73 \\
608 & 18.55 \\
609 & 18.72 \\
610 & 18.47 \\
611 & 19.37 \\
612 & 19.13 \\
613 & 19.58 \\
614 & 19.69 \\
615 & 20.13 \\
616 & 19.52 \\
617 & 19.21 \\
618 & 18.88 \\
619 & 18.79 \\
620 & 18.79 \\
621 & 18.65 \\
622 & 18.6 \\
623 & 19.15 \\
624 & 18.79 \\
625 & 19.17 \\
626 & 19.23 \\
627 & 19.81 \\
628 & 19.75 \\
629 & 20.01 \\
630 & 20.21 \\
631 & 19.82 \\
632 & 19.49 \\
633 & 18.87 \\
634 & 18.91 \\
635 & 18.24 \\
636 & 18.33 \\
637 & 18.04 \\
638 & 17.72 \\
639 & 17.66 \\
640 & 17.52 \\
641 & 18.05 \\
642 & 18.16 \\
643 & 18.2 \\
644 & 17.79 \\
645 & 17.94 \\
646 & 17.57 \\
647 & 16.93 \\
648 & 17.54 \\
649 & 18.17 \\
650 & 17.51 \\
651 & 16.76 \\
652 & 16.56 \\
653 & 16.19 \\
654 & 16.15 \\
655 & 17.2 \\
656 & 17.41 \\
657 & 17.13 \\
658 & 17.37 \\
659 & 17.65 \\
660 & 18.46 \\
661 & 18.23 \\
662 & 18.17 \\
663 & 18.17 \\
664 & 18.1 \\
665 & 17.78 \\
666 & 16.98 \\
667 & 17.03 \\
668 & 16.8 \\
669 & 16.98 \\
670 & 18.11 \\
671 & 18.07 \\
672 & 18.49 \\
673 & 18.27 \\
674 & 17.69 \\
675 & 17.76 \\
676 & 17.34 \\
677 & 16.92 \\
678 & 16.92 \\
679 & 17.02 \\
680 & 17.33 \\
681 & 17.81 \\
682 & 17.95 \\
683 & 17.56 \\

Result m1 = 1.2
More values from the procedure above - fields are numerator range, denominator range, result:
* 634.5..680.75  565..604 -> 1.07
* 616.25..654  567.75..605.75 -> 1.11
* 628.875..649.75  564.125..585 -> 1.12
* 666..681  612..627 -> 0.91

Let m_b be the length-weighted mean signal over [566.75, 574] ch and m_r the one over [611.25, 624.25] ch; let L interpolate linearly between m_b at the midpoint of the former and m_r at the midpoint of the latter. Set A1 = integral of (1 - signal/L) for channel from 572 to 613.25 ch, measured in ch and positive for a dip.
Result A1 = 1.36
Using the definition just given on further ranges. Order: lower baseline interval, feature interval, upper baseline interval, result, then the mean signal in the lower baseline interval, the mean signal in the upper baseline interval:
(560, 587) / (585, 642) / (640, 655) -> -4.2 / 16.2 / 17.4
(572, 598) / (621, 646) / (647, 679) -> -2.3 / 16.6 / 17.5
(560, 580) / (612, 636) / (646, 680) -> -3.3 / 16.1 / 17.5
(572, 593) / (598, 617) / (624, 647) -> -0.6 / 16.5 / 18.6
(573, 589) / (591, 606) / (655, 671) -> -0.1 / 16.4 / 17.6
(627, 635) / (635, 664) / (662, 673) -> 1.5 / 19.5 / 17.7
